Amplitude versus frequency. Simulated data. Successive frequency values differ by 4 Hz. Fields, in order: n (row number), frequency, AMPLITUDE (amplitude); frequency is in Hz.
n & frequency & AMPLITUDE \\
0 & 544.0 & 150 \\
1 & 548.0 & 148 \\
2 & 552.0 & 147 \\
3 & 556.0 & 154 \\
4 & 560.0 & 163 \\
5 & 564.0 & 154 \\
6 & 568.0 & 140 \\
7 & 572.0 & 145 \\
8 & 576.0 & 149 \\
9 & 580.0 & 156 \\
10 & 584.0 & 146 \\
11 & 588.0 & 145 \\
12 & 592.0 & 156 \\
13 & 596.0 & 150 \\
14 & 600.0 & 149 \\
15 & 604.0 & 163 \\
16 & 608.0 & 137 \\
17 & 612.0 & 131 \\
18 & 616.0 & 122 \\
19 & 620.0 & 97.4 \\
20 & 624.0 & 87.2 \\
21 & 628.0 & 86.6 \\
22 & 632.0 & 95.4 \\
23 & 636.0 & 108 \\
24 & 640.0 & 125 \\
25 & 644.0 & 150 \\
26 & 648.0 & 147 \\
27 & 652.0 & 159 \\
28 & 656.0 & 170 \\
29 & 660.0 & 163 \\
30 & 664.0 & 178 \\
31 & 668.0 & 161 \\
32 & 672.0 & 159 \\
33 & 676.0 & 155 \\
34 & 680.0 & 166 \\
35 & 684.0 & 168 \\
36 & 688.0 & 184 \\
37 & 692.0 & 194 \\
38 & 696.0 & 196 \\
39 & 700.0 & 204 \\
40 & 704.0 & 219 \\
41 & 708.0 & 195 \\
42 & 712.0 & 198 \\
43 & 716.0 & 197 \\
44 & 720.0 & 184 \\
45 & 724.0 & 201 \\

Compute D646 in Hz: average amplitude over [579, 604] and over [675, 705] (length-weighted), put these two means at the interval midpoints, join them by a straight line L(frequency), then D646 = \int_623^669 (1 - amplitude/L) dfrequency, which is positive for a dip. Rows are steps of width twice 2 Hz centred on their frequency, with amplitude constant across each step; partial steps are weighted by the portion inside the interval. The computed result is 9.4 Hz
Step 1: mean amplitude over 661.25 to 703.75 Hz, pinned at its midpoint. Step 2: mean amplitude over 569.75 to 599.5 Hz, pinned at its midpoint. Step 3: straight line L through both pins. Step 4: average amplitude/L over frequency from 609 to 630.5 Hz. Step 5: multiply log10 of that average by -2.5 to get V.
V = 0.44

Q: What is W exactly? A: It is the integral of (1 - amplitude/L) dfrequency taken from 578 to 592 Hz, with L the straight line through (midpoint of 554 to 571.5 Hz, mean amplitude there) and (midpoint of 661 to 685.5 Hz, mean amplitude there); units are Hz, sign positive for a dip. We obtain 0.4 Hz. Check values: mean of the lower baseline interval 152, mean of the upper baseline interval 164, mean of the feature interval 150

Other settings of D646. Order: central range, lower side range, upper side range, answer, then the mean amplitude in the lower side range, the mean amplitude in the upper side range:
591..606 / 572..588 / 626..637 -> -2.9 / 149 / 95.6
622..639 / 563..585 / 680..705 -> 7.3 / 148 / 191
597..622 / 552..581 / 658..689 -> 3.7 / 151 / 166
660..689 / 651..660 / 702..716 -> 1.9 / 165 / 203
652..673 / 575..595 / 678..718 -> 1.5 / 150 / 192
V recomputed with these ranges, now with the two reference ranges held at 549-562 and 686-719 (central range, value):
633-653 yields 0.32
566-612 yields 0.11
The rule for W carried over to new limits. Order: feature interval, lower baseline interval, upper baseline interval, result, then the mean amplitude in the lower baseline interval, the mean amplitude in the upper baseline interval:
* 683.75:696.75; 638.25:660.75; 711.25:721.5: -0.7 Hz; 152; 193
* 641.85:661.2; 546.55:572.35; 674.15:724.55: 2.0 Hz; 151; 189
